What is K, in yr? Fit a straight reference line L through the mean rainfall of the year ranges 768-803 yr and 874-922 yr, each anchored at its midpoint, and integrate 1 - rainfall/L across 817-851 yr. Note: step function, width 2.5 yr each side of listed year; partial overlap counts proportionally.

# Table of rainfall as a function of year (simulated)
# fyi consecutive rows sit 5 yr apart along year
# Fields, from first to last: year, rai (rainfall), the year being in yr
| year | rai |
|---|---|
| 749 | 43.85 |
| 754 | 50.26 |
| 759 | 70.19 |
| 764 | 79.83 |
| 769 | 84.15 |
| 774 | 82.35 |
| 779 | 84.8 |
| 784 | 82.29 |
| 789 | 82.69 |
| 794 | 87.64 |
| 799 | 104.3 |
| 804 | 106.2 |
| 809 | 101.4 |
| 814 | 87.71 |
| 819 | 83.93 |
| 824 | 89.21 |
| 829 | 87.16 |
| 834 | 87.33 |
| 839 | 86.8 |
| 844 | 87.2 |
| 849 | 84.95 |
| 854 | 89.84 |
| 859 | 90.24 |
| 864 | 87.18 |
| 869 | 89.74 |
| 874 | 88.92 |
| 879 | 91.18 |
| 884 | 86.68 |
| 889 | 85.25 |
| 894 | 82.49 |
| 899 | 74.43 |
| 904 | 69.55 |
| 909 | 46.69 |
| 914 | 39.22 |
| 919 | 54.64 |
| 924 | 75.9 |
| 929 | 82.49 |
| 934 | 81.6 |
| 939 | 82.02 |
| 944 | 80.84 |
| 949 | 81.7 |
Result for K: -2.59 yr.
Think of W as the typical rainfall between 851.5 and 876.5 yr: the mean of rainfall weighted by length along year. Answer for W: 89.2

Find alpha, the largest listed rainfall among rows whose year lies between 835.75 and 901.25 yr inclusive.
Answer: 91.18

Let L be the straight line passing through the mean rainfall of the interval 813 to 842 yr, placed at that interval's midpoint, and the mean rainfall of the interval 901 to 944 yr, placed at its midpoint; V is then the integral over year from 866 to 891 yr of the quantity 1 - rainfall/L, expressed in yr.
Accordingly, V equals -3.9 yr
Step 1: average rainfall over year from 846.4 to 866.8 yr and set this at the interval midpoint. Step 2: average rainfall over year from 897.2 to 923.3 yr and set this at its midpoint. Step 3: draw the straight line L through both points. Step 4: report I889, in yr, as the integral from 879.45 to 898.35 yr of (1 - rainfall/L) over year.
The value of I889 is -4.0 yr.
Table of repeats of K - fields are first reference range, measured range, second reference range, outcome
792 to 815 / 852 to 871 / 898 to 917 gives -3.7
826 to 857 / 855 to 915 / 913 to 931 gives -2.7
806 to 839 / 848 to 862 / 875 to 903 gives -0.3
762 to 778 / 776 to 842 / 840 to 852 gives -4.4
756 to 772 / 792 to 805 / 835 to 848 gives -2.8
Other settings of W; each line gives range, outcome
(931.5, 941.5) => 81.8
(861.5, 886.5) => 88.7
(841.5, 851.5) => 86.1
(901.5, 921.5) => 52.5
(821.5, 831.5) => 88.2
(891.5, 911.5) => 68.3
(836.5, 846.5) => 87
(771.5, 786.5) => 83.1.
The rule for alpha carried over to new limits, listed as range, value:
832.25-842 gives 87.33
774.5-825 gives 106.2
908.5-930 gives 82.49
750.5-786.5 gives 84.8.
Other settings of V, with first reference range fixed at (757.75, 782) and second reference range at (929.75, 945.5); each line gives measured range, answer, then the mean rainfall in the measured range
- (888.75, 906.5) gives 1.0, 77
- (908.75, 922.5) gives 5.5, 49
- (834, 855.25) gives -1.5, 87.1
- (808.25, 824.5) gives -1.7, 89.6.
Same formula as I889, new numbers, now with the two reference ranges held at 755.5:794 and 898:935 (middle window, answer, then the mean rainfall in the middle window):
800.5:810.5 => -3.5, 104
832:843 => -2.0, 87.1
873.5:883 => -2.9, 89.8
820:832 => -2.1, 87.6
